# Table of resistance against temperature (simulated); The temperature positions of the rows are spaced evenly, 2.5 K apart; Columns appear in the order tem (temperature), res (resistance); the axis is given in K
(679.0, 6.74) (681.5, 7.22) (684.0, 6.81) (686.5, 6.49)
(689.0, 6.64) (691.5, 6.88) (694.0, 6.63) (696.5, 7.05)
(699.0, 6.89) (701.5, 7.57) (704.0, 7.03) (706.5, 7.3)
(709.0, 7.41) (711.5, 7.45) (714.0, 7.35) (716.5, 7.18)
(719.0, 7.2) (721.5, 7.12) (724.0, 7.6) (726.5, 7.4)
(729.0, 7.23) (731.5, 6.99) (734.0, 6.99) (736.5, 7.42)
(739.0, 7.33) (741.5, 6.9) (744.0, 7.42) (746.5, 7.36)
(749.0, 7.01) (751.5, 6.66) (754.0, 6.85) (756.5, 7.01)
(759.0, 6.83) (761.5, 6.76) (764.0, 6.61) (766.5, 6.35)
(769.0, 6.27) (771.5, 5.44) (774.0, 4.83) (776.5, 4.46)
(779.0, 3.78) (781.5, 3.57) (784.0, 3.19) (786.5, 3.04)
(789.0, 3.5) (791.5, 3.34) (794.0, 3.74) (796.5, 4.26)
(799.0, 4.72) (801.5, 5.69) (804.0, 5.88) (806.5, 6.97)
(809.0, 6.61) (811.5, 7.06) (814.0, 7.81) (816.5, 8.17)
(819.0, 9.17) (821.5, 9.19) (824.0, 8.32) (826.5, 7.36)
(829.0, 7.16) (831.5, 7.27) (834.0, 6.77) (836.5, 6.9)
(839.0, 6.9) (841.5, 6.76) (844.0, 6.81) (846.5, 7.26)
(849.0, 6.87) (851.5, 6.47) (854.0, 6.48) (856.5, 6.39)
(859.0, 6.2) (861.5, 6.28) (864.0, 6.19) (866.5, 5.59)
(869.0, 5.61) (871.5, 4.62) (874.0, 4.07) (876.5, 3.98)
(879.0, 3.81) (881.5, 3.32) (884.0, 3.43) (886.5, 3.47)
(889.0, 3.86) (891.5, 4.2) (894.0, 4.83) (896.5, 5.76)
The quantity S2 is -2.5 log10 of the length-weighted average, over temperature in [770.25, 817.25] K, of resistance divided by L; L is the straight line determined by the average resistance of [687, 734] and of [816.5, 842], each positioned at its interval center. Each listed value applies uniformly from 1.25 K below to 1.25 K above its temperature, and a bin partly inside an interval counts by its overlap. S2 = 0.44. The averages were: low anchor 7.15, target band 5.02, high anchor 7.63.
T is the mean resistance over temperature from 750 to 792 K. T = 5.25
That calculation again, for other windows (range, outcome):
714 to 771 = 7.01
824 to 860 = 6.88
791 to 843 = 6.72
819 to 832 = 8.02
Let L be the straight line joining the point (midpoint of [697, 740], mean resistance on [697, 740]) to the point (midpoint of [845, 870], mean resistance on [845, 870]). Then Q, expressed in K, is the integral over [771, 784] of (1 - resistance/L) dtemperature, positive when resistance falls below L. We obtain 5.0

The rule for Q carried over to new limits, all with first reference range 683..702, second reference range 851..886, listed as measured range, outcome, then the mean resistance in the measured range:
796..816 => -1.95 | 6.27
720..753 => -3.99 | 7.18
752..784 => 2.43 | 5.65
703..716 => -1.23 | 7.31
